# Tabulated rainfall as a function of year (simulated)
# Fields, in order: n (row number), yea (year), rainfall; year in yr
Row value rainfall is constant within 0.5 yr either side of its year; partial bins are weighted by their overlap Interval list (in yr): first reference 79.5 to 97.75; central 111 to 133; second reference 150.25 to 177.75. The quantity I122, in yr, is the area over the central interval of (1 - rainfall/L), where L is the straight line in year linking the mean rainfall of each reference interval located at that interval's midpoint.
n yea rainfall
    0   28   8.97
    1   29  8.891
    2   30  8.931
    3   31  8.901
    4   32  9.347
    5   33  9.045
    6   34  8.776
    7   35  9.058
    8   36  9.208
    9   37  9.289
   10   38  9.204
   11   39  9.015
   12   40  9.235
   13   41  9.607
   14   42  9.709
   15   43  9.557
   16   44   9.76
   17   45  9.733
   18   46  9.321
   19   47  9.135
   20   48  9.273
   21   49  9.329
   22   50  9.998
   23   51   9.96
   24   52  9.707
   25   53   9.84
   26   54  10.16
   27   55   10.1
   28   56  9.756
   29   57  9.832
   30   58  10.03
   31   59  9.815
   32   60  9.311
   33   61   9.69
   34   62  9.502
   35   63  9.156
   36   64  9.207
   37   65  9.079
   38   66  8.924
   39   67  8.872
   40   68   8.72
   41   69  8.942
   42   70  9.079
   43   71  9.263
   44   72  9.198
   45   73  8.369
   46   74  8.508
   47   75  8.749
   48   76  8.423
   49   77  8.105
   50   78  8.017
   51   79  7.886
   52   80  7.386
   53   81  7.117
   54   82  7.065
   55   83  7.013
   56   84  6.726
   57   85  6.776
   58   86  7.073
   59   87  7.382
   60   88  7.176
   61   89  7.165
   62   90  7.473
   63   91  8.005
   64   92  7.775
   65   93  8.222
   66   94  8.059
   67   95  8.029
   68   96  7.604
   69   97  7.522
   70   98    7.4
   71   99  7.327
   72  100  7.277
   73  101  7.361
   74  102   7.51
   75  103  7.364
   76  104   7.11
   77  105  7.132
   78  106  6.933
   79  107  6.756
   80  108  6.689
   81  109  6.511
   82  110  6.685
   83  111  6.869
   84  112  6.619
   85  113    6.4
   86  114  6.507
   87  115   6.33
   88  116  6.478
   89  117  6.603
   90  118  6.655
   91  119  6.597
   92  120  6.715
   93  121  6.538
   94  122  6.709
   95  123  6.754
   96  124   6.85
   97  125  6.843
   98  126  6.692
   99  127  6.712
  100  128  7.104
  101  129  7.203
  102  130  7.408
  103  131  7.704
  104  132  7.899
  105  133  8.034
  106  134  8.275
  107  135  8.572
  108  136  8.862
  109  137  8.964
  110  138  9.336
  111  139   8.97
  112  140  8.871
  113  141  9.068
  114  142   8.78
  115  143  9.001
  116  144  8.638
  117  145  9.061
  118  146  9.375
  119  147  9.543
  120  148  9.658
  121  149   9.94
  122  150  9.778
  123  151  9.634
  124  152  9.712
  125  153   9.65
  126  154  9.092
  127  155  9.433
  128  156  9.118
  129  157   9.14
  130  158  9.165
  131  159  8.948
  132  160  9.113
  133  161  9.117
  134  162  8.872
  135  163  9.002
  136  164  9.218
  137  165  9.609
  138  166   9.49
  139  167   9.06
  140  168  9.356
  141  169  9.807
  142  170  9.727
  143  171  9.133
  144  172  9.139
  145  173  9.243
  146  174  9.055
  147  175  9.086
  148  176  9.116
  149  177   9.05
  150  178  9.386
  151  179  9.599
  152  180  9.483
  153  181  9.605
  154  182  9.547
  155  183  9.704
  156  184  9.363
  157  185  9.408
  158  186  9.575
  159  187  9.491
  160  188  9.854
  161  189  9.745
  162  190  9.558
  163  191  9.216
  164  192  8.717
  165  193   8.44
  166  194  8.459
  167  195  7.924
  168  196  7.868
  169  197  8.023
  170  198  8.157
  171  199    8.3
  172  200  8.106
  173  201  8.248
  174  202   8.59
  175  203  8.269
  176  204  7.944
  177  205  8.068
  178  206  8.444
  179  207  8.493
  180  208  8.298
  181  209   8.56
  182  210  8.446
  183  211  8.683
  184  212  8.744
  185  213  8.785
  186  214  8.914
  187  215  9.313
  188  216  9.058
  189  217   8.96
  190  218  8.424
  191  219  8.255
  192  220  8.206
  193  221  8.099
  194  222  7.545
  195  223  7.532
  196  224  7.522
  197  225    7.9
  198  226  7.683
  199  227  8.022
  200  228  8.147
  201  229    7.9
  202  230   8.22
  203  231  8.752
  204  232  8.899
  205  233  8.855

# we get 3.7 yr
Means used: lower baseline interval 7.42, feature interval 6.85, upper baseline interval 9.27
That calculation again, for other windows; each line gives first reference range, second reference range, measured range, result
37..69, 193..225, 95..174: 6.47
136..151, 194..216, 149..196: -2.34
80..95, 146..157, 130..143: 0.65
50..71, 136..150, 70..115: 9.13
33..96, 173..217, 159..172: -0.64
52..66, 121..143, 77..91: 2.67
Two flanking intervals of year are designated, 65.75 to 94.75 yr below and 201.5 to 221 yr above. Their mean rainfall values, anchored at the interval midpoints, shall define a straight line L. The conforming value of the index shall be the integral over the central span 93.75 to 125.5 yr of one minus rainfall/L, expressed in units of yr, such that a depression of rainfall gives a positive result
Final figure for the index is 4.5 yr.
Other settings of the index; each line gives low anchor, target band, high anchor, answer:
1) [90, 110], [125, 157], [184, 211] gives -3.11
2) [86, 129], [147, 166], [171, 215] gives -2.97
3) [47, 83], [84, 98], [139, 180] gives 2.40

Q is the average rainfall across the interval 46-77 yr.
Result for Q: 9.31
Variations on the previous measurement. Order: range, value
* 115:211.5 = 8.63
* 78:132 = 7.11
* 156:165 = 9.1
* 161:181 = 9.29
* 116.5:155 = 8.22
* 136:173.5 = 9.26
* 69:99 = 7.82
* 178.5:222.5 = 8.74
